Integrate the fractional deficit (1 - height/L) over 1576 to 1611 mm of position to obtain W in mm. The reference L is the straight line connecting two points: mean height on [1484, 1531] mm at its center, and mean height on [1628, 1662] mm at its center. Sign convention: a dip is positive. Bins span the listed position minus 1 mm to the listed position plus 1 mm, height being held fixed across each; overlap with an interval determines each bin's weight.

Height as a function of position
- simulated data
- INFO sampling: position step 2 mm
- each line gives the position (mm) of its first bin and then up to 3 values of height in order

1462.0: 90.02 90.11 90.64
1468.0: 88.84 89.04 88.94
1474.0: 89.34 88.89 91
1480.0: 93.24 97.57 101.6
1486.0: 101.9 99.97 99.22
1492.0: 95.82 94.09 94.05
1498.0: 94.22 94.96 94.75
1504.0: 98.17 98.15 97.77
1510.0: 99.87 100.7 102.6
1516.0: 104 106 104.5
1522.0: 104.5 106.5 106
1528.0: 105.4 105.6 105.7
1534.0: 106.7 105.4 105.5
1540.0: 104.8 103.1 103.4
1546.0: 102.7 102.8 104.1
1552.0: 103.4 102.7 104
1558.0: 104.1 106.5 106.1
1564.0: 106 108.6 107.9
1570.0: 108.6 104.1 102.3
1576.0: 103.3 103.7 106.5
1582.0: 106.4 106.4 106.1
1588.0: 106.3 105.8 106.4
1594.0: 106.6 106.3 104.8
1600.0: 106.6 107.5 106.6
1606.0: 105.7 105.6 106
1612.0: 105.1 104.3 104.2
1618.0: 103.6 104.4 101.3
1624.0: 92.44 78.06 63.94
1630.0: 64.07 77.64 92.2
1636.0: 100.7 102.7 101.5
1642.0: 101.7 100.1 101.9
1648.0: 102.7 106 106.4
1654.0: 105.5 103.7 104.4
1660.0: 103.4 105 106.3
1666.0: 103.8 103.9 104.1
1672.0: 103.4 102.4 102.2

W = -2.61 mm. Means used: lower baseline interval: 100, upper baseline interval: 97.6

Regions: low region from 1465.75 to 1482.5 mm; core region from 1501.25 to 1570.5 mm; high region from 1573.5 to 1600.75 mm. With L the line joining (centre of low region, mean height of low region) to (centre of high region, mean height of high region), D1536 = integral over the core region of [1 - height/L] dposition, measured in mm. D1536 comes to -3.6 mm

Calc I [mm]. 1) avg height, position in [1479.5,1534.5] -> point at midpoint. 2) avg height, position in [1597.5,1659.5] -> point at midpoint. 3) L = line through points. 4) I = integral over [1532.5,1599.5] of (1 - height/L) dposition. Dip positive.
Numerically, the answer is -3.63 mm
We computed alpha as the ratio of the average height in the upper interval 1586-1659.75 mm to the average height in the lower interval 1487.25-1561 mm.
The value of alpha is 0.98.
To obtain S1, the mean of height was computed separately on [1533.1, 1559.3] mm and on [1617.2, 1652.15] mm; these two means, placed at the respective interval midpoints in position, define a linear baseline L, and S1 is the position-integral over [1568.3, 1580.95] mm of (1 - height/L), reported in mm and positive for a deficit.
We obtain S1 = -0.5 mm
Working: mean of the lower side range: 104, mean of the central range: 105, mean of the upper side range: 94.2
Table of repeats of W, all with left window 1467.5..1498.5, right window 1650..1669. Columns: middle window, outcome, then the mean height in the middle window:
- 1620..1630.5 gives 2.0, 83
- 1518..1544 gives -2.2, 105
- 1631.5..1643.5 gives 0.8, 97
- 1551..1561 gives -0.6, 104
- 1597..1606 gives -0.4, 106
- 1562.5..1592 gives -1.8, 106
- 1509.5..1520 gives -0.7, 103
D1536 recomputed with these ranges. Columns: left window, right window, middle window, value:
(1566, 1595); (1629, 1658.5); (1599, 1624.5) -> -0.6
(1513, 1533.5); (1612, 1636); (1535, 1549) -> -0.2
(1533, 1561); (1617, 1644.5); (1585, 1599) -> -1.2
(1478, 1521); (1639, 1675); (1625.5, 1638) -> 2.6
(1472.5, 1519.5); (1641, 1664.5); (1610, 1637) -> 2.7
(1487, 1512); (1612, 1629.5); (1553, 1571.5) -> -2.1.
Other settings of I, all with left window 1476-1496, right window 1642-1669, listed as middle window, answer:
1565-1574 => -0.58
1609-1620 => -0.26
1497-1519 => -0.37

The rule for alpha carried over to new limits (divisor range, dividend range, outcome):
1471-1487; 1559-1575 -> 1.13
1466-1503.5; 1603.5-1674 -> 1.06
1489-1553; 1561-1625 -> 1.03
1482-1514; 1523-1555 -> 1.07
